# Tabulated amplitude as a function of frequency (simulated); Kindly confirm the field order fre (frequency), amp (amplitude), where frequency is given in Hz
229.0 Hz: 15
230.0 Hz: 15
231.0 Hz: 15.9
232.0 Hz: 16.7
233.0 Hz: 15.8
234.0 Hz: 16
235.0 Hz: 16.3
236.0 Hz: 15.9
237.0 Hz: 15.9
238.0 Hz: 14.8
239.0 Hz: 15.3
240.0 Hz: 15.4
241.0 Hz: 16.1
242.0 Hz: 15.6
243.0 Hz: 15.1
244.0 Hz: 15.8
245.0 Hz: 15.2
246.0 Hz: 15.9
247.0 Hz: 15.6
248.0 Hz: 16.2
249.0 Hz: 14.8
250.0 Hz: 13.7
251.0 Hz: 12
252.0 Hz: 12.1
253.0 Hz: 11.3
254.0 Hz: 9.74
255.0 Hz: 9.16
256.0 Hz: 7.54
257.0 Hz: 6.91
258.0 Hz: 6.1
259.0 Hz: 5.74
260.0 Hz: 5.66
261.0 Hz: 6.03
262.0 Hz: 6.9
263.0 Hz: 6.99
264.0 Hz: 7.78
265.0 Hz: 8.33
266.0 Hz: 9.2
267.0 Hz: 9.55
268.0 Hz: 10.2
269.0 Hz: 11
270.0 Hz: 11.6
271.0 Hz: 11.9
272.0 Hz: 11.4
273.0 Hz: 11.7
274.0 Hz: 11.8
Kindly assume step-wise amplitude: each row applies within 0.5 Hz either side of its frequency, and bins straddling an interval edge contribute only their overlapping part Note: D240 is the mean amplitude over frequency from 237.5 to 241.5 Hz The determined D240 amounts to 15.4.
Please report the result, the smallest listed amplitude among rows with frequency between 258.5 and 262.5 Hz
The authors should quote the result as 5.66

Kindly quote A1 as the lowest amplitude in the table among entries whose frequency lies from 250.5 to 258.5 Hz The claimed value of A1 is 6.1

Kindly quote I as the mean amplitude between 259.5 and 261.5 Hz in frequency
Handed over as 5.85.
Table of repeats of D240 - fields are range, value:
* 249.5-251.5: 12.8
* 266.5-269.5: 10.2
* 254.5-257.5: 7.87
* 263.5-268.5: 9.01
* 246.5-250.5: 15.1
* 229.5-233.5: 15.9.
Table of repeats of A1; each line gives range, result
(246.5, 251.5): 12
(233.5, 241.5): 14.8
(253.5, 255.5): 9.16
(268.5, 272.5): 11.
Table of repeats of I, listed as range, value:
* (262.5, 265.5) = 7.7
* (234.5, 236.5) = 16.1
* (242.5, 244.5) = 15.4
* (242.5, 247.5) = 15.5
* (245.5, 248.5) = 15.9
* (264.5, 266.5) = 8.77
